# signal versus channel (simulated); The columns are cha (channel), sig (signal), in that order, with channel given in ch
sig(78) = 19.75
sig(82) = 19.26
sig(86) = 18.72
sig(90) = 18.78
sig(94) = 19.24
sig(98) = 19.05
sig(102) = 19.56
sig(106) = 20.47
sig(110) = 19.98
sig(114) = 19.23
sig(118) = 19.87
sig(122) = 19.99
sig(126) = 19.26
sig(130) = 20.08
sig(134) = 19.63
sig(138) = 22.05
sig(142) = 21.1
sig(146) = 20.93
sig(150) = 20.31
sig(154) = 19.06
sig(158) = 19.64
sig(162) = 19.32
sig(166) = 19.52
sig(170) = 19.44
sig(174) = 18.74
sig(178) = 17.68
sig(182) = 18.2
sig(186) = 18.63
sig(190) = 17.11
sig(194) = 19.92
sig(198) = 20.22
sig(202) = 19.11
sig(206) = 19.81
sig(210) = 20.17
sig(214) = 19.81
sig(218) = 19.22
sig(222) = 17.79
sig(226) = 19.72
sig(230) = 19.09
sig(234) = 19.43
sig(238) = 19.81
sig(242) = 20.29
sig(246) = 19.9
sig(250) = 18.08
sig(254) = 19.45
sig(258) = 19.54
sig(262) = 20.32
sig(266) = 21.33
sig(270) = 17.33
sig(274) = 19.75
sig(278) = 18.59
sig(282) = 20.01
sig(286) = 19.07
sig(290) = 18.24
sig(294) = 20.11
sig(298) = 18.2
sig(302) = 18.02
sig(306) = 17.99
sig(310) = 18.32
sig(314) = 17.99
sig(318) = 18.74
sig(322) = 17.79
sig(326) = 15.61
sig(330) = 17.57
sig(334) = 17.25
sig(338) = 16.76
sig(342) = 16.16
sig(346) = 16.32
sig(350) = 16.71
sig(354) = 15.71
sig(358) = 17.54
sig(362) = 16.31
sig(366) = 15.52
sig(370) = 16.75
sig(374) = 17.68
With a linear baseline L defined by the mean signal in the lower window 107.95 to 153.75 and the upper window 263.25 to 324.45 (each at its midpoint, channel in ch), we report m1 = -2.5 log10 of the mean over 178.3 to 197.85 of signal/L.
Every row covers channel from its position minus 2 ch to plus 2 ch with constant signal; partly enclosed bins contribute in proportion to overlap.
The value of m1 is 0.06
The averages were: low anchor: 20.2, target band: 18.6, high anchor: 18.8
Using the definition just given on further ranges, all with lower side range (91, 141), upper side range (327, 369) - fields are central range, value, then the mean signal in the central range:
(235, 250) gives -0.094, 19.7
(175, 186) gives 0.048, 18.1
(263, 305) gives -0.094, 19.1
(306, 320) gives -0.076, 18.3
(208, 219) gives -0.074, 19.8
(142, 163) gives -0.035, 20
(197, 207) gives -0.057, 19.7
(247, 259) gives -0.067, 19.1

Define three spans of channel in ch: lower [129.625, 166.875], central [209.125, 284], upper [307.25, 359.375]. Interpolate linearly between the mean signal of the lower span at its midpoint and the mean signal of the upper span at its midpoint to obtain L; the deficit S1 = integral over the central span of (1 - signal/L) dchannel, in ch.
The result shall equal -3.6 ch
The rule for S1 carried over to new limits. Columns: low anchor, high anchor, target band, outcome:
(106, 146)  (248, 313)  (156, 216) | 1.7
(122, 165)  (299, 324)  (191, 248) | -1.0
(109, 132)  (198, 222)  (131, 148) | -1.0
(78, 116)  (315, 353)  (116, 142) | -1.6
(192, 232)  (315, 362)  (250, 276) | -1.5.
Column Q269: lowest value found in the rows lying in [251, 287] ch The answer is 17.33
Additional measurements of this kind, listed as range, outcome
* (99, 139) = 19.23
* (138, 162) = 19.06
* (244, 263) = 18.08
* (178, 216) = 17.11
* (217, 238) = 17.79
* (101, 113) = 19.56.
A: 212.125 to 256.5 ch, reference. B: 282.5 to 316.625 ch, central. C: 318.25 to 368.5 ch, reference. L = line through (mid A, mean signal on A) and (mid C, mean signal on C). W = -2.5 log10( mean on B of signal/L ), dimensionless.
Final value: -0.05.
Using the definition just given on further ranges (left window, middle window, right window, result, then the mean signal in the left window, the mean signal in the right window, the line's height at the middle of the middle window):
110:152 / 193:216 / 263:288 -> 0.00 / 20.2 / 19.4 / 19.8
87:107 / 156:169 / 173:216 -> -0.02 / 19.3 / 19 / 19.1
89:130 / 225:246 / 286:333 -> -0.06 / 19.6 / 18.1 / 18.6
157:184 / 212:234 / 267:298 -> -0.01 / 18.9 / 19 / 19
